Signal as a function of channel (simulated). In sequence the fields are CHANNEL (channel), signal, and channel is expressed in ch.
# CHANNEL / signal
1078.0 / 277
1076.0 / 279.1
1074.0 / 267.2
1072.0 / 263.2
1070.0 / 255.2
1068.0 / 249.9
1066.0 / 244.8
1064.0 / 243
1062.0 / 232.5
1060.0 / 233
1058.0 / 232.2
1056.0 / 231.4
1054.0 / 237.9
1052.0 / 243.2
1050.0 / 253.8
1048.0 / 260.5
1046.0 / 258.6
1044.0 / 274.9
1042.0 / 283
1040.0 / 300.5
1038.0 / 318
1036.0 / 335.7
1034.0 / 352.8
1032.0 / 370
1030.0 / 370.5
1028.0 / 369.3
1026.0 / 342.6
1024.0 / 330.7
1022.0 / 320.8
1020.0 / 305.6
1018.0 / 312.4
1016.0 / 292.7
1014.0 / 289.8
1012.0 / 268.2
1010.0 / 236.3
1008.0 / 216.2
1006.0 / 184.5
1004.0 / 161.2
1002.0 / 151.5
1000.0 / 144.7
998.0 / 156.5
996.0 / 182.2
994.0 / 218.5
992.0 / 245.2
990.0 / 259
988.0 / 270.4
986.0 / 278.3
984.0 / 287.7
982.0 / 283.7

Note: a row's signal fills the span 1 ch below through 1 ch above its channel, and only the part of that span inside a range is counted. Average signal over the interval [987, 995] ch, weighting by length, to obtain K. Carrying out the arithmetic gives 248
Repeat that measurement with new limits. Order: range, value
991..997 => 215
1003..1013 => 213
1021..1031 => 347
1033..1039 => 336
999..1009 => 172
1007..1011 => 226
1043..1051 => 262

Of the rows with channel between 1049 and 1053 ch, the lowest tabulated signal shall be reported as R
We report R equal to 243.2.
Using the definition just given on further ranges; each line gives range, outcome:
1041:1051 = 253.8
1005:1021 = 184.5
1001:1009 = 151.5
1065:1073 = 244.8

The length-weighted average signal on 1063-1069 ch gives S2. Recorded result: 246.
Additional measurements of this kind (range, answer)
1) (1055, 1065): 234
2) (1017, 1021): 309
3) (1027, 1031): 370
